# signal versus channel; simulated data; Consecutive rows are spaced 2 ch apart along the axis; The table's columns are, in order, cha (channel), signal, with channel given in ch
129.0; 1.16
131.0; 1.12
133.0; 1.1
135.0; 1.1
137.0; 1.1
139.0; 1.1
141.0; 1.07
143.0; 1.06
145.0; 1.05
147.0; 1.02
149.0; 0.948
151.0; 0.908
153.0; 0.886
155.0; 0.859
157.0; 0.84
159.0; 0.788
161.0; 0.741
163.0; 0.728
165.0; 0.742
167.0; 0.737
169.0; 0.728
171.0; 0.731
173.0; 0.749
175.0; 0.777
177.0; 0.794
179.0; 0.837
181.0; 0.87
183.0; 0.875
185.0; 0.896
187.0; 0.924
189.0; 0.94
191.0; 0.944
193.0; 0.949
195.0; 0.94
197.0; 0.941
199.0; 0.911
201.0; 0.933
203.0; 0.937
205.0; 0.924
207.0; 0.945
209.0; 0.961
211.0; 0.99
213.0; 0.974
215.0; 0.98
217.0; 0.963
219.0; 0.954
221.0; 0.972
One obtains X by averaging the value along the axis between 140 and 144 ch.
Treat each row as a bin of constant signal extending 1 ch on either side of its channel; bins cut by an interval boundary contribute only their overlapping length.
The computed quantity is 1.06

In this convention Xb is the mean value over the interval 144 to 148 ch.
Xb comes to 1.04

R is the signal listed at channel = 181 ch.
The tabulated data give 0.87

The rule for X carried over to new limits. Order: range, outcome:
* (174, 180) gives 0.803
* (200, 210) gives 0.94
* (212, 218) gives 0.972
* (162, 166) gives 0.735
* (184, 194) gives 0.931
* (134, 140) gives 1.1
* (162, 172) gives 0.733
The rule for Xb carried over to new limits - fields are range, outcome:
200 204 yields 0.935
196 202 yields 0.928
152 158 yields 0.862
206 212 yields 0.965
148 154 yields 0.914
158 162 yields 0.764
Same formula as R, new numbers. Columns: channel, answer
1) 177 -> 0.794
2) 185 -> 0.896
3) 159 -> 0.788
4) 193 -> 0.949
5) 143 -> 1.06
